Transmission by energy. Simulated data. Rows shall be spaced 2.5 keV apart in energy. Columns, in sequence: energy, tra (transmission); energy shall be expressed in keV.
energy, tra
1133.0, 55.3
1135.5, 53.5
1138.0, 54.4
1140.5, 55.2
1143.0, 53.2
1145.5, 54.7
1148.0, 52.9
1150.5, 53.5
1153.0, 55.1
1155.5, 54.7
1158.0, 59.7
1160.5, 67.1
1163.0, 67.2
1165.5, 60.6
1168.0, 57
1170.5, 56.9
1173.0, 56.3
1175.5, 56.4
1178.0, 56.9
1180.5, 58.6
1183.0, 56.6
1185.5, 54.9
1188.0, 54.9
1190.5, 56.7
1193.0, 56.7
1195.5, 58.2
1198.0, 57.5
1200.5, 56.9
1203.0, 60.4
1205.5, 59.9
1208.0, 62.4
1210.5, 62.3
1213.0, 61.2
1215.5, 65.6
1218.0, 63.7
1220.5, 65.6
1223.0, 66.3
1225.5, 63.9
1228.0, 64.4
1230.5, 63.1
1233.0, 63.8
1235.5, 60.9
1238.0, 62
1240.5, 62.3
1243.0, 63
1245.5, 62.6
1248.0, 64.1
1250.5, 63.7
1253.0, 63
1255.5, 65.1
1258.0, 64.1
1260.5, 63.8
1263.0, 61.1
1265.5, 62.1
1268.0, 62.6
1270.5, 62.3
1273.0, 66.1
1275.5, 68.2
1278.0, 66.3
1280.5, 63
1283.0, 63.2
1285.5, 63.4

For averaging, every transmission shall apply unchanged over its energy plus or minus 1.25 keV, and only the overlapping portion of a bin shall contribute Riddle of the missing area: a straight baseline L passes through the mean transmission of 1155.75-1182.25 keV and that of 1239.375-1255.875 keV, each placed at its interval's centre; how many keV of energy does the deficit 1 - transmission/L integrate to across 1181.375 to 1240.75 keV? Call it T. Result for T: 0.7 keV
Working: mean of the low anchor 59.4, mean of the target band 60.8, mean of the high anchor 63.3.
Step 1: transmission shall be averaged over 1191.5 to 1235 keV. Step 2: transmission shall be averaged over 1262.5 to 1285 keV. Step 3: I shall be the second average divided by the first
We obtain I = 1.0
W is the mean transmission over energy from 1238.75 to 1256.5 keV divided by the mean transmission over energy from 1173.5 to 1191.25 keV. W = 1.12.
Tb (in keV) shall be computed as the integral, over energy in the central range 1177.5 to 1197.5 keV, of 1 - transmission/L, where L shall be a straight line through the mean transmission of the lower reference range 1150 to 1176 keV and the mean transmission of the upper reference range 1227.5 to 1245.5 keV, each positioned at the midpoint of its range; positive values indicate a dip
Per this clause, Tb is 1.1 keV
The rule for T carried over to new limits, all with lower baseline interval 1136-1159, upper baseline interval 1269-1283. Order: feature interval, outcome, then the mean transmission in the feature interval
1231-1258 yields -0.3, 63.1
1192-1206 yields 0.1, 58.2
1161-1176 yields -0.9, 59.6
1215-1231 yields -1.0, 64.7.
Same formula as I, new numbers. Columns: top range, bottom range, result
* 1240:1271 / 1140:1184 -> 1.10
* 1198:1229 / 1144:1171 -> 1.08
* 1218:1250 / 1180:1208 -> 1.10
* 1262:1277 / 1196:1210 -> 1.07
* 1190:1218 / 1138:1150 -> 1.11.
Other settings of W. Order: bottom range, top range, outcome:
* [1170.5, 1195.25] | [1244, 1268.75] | 1.12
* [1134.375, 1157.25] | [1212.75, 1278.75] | 1.18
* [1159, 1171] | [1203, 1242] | 1.02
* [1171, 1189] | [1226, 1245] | 1.11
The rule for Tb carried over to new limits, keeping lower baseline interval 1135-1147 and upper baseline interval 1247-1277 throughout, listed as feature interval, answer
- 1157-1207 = -0.9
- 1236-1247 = 0.0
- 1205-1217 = -0.5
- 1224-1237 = -0.4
